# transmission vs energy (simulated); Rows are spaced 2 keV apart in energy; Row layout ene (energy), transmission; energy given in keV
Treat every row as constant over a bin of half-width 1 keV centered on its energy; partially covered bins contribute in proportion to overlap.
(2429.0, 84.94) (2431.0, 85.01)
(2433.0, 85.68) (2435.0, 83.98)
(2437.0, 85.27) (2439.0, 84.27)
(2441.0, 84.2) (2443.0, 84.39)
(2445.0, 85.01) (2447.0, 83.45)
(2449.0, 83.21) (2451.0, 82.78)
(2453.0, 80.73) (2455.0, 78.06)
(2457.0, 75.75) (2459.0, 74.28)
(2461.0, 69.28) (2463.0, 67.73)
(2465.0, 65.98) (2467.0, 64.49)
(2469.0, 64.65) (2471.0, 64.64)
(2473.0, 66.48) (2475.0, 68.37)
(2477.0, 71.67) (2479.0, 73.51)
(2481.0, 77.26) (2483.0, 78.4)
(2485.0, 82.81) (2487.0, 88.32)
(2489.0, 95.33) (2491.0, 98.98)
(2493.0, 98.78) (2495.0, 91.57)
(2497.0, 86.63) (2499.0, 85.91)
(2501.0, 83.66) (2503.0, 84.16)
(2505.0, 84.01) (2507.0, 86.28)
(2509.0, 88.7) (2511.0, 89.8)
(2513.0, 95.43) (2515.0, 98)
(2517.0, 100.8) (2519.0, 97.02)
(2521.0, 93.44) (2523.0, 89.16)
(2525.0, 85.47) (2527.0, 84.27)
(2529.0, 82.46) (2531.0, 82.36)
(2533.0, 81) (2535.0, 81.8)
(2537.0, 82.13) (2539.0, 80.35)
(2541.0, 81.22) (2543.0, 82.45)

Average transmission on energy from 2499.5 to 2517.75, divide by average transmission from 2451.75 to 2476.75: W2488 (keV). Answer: 1.3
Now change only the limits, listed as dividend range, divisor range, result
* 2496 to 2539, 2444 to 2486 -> 1.18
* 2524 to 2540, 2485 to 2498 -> 0.89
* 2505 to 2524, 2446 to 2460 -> 1.16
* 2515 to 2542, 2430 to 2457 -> 1.04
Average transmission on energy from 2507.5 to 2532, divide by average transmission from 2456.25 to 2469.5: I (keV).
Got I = 1.31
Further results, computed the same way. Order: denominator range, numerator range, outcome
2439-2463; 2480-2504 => 1.10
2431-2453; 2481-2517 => 1.06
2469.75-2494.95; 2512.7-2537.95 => 1.10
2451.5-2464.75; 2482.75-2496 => 1.23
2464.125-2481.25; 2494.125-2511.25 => 1.27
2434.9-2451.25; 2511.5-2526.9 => 1.11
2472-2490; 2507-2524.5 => 1.20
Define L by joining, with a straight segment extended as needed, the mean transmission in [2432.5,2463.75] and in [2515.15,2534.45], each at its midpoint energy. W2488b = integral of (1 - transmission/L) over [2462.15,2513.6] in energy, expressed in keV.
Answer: 2.5 keV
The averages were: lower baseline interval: 80.5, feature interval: 80.8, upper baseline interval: 88.7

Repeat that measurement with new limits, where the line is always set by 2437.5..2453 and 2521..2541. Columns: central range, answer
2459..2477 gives 3.6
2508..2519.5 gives -1.5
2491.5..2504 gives -0.8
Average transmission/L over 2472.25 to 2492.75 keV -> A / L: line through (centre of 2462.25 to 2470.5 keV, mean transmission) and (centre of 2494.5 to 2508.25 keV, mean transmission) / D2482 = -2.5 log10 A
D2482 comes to -0.08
